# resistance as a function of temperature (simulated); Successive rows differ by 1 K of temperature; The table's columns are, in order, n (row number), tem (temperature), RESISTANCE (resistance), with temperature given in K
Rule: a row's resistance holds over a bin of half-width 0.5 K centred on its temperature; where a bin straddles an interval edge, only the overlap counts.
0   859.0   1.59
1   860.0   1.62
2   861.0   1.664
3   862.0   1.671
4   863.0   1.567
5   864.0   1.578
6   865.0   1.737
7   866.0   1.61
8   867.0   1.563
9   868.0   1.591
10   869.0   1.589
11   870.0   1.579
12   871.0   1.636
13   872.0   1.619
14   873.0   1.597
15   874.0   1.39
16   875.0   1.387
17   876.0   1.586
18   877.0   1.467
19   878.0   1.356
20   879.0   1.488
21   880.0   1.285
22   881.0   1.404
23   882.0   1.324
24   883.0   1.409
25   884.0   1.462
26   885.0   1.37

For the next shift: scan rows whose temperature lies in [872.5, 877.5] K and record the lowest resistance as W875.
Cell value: 1.387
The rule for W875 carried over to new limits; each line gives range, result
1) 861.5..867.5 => 1.563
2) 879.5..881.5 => 1.285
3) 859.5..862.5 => 1.62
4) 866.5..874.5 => 1.39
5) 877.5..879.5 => 1.356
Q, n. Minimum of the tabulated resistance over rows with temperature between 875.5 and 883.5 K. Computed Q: 1.285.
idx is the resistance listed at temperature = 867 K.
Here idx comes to 1.563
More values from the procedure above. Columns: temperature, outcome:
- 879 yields 1.488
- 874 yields 1.39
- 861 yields 1.664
